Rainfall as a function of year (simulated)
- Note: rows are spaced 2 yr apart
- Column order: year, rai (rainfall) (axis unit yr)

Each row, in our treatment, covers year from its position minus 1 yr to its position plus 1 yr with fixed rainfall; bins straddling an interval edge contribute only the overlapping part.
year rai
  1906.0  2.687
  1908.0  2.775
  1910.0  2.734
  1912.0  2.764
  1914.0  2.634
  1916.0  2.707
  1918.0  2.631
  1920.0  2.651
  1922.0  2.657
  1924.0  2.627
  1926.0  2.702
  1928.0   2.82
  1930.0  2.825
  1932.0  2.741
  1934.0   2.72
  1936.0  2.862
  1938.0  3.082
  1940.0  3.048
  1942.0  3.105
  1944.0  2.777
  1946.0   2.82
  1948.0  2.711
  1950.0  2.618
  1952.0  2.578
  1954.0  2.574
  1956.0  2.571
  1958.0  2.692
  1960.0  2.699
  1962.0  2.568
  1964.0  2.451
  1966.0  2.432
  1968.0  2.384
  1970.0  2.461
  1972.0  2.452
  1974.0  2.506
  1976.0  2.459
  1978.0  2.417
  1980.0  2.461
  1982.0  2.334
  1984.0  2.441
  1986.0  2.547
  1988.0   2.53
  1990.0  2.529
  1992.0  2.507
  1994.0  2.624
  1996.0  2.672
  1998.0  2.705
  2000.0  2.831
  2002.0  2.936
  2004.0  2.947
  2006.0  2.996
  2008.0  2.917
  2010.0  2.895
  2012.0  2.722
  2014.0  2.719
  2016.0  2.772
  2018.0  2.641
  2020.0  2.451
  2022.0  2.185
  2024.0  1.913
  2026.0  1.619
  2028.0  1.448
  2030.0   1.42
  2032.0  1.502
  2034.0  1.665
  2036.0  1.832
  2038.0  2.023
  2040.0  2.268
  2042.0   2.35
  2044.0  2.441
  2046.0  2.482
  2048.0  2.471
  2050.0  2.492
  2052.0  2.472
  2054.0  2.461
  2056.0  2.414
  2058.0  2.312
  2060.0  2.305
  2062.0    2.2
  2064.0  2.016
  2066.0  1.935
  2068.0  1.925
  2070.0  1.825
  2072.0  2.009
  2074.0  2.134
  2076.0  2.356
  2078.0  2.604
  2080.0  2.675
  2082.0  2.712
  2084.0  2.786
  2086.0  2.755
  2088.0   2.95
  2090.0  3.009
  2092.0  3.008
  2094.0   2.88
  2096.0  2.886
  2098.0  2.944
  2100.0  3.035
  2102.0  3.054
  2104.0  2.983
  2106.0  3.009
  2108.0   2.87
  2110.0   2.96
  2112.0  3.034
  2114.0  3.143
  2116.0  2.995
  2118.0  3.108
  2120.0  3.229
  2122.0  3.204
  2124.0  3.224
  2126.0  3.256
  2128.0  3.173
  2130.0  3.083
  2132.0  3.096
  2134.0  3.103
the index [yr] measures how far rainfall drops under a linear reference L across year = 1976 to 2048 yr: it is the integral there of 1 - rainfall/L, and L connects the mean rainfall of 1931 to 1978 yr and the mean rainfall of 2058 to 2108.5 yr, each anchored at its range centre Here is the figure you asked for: 6.4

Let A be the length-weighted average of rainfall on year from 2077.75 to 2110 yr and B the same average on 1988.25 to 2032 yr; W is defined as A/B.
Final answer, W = 1.17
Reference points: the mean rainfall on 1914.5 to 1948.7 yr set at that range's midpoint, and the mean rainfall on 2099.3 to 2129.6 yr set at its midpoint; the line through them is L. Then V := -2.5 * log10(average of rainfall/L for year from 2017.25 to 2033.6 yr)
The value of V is 0.487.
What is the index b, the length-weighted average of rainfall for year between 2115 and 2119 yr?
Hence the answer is 3.05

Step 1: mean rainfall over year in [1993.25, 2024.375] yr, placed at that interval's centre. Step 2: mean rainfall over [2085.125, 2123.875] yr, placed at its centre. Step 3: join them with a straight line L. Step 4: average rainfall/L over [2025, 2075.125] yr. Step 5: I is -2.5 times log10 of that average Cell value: 0.335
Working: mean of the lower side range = 2.7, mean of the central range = 2.08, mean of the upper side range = 3.01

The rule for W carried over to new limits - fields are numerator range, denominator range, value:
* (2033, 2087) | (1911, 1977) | 0.86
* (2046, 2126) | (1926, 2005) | 1.01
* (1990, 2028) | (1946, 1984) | 1.02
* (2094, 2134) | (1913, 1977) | 1.15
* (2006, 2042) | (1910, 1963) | 0.80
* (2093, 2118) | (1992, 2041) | 1.26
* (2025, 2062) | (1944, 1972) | 0.82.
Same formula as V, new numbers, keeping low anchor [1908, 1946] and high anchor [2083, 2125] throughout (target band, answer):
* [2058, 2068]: 0.36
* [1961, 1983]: 0.16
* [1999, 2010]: -0.02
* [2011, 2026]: 0.19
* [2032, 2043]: 0.42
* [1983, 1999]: 0.12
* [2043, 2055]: 0.19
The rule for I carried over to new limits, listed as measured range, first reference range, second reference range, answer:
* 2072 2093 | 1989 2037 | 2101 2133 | 0.077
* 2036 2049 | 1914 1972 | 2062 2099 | 0.117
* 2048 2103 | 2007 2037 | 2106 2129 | 0.075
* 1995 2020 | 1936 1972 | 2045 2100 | -0.082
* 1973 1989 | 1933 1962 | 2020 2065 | 0.032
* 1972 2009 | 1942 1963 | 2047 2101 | -0.001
